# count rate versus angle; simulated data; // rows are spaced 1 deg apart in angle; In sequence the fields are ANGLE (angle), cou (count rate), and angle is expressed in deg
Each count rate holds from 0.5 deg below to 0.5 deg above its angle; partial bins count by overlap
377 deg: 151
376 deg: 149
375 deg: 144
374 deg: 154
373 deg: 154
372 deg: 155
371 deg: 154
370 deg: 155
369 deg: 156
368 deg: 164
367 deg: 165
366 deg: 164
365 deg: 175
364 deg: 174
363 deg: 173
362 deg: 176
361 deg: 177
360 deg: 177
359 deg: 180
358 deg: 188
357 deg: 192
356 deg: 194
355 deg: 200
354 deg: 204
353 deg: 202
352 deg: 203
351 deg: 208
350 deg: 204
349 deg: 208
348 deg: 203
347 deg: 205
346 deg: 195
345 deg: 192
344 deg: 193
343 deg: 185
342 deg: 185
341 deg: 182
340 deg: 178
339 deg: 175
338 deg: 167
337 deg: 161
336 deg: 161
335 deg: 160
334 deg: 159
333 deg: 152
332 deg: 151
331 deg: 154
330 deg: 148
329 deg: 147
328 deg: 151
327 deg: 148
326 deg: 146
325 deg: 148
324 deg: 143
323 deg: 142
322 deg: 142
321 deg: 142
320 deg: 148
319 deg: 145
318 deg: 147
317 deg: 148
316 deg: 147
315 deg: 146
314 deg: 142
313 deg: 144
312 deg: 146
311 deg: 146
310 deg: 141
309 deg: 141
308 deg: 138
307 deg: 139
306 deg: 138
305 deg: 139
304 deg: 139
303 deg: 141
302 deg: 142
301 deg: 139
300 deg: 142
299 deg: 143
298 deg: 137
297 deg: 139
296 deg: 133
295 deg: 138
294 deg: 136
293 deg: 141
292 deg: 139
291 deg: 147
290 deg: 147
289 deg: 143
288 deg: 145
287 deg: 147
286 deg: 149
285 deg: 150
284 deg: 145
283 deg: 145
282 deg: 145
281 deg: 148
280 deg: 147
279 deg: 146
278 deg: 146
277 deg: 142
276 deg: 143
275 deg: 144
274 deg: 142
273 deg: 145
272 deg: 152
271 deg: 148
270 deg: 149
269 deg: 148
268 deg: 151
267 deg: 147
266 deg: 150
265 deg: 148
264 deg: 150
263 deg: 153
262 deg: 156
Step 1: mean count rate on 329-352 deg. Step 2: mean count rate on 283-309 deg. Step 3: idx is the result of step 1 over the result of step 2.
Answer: 1.26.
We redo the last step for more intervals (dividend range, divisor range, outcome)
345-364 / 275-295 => 1.34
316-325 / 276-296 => 1.01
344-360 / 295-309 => 1.42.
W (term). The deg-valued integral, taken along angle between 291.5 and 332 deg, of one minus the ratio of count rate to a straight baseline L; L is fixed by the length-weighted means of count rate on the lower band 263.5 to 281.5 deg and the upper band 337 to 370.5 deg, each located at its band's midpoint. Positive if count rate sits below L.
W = 5.4 deg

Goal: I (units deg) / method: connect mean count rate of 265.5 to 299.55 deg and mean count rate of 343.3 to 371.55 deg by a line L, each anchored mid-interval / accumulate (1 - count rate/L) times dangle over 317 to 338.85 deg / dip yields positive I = 2.4 deg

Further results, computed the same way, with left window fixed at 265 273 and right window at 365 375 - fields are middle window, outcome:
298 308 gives 0.8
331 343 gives -0.9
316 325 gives 0.5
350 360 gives -2.5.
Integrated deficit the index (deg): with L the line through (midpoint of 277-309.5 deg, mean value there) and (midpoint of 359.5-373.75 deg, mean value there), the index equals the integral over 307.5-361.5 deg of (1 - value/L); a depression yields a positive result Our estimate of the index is -4.0 deg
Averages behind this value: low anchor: 142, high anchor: 165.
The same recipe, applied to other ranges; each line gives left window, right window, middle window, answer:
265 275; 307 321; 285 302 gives 0.5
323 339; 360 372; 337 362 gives -4.7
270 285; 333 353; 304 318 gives 2.0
